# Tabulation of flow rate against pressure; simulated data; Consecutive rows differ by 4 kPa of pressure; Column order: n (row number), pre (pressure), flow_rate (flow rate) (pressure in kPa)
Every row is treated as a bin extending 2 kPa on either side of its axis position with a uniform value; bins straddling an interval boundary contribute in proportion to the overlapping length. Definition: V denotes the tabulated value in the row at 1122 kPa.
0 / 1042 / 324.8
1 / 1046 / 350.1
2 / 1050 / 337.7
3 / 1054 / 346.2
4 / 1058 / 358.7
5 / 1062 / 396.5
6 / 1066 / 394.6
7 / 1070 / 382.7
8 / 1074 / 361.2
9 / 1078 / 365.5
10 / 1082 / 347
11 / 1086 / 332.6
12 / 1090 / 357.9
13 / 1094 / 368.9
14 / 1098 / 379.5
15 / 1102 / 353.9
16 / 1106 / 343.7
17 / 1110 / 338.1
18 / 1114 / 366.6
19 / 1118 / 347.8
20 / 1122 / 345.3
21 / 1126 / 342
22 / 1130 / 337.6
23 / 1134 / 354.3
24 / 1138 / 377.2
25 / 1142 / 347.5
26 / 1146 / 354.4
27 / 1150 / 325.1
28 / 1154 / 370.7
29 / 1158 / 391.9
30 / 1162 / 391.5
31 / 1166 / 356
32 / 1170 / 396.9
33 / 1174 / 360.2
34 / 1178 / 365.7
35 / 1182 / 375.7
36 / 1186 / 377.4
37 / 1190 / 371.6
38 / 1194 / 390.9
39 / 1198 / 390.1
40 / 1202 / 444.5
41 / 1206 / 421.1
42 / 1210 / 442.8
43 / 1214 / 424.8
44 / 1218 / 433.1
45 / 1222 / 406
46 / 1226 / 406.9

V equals 345.3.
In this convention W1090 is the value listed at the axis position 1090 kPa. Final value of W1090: 357.9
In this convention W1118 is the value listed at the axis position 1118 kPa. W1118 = 347.8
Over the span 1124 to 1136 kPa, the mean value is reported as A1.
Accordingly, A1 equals 345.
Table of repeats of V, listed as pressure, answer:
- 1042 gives 324.8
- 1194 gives 390.9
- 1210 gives 442.8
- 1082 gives 347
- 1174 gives 360.2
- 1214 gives 424.8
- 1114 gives 366.6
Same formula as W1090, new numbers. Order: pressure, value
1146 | 354.4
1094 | 368.9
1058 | 358.7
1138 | 377.2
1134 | 354.3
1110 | 338.1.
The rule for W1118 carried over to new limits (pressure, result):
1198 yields 390.1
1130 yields 337.6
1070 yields 382.7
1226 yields 406.9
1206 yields 421.1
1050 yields 337.7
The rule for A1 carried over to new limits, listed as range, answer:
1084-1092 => 345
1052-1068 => 374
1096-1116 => 356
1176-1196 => 376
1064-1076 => 380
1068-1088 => 358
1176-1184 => 371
